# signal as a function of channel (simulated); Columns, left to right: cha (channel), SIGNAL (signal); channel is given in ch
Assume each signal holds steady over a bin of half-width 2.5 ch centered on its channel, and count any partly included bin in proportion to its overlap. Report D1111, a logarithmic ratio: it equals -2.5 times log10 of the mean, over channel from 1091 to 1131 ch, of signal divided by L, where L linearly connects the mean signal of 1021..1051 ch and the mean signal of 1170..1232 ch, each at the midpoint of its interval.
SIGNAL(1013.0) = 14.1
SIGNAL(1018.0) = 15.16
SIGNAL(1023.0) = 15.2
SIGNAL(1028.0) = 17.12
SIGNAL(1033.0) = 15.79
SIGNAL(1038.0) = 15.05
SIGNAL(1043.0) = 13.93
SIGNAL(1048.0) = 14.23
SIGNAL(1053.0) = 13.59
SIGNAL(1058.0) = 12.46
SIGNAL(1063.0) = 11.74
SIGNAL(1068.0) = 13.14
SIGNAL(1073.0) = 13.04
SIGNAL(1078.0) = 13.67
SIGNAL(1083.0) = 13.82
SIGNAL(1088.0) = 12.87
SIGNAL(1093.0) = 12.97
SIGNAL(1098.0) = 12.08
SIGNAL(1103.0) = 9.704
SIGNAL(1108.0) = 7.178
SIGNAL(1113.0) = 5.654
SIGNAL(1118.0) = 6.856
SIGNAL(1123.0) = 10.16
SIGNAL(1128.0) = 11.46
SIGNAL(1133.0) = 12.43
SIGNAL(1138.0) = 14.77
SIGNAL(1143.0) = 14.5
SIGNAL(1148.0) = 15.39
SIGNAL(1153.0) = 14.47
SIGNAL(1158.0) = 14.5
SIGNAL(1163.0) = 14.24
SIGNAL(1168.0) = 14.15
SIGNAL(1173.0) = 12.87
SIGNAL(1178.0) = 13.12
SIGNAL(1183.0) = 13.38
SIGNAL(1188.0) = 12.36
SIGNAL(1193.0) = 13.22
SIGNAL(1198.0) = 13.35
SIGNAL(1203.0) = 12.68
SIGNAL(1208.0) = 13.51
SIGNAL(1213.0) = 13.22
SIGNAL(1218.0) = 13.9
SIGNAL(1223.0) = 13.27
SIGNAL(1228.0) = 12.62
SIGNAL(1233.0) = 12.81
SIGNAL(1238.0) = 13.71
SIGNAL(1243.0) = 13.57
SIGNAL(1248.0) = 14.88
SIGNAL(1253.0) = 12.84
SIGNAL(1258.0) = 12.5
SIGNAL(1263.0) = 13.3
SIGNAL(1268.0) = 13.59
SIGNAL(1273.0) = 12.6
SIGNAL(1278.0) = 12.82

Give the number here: 0.44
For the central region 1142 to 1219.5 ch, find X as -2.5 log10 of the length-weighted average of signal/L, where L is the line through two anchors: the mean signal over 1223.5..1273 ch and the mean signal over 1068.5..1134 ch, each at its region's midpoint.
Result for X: -0.12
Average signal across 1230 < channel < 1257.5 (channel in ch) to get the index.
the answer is 13.5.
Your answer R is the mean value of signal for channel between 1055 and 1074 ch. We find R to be 12.6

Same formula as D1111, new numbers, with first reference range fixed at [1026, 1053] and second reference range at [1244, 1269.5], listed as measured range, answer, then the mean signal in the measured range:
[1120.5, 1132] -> 0.29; 11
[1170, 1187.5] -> 0.08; 13.1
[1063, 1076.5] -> 0.15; 12.9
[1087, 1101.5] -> 0.18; 12.4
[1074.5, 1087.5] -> 0.09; 13.6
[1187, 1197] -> 0.08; 12.9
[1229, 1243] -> 0.03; 13.2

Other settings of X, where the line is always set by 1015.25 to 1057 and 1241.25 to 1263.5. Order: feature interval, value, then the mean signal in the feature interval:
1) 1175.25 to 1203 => 0.07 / 13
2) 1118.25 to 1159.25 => 0.09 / 13.1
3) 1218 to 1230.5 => 0.04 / 13.1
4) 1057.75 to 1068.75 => 0.19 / 12.3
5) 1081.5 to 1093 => 0.10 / 13.2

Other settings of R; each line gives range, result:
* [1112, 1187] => 12.7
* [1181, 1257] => 13.3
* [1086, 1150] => 11.2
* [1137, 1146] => 14.7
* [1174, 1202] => 13.1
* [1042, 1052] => 14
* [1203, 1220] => 13.4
